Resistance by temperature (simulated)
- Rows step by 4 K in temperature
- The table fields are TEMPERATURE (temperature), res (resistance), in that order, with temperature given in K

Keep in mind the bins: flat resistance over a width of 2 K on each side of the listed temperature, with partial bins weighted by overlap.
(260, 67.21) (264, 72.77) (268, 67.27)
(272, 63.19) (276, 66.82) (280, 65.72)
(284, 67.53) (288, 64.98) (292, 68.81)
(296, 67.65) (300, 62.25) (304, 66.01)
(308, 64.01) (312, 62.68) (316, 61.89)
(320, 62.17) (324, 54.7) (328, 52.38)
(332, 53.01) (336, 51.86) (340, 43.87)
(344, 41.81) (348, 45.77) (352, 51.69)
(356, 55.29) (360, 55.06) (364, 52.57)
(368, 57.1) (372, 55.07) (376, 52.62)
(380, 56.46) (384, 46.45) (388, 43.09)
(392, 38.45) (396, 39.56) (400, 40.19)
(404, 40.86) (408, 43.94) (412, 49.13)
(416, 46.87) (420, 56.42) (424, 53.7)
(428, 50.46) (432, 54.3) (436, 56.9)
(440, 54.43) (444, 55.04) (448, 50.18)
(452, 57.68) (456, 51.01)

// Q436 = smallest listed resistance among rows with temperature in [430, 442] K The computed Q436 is 54.3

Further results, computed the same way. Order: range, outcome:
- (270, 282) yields 63.19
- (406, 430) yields 43.94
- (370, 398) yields 38.45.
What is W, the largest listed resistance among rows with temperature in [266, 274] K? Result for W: 67.27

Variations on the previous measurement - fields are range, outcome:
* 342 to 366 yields 55.29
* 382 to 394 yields 46.45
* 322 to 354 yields 54.7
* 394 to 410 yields 43.94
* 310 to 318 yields 62.68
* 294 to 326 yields 67.65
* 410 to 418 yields 49.13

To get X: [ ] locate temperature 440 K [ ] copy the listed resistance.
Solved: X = 54.43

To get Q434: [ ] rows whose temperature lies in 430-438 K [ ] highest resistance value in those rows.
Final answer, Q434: 56.9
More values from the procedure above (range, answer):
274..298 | 68.81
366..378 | 57.1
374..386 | 56.46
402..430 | 56.42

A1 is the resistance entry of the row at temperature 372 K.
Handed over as 55.07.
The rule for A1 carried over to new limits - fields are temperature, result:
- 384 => 46.45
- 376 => 52.62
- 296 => 67.65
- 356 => 55.29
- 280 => 65.72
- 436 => 56.9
